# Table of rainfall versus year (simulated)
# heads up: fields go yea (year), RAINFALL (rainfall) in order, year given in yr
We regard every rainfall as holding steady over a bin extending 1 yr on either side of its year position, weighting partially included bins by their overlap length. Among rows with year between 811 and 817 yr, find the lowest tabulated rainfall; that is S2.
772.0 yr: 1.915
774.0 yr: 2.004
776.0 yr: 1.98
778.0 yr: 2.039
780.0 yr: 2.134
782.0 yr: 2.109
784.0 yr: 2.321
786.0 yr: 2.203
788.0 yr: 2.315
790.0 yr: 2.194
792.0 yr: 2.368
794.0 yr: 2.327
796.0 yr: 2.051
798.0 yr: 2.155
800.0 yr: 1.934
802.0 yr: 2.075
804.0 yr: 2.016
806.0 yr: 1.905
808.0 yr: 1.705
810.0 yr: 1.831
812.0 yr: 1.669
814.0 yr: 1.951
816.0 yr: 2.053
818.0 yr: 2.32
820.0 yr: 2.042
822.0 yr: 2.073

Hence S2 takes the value 1.669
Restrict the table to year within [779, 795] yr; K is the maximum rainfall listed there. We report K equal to 2.368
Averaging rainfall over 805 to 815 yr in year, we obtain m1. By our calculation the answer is 1.81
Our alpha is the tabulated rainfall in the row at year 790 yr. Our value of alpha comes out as 2.194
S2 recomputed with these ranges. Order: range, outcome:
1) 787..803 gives 1.934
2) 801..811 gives 1.705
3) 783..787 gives 2.203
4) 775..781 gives 1.98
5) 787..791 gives 2.194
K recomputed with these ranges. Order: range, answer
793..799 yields 2.327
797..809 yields 2.155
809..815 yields 1.951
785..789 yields 2.315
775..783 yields 2.134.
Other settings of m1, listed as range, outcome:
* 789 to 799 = 2.22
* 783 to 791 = 2.26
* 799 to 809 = 1.93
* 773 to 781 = 2.04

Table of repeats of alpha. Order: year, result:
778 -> 2.039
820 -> 2.042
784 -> 2.321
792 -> 2.368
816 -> 2.053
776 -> 1.98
